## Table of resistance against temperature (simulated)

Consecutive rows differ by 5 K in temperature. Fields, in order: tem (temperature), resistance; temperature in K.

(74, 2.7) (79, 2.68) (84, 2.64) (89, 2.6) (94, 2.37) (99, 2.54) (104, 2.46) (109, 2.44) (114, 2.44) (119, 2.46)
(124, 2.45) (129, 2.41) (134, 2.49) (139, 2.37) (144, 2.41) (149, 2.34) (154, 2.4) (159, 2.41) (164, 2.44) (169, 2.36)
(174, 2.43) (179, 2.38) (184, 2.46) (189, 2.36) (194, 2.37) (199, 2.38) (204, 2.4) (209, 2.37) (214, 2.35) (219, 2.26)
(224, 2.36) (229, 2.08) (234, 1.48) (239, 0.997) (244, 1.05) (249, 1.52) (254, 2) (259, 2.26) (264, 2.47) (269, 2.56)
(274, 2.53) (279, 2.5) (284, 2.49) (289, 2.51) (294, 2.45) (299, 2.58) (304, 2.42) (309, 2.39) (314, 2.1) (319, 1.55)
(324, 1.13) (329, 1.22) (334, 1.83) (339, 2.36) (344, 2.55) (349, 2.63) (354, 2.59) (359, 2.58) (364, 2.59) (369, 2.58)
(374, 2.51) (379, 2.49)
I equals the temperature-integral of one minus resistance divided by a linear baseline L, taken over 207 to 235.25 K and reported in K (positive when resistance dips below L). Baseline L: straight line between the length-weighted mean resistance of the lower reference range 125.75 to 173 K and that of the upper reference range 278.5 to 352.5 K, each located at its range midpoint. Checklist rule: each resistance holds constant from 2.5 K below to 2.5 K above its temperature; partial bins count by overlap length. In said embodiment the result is 1.6 K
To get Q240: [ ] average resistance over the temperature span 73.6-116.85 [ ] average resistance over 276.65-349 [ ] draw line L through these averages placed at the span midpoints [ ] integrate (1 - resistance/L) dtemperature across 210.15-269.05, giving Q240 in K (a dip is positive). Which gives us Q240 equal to 9.1 K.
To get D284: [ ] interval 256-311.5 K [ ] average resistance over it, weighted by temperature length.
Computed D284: 2.46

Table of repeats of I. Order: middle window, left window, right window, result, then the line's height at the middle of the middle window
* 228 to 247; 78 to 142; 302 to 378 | 8.0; 2.33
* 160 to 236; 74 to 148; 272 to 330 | 1.3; 2.35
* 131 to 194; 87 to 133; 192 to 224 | 0.1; 2.41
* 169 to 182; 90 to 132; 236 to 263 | -2.1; 2.06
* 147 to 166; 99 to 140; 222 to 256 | -1.8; 2.19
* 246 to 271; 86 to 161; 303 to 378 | 1.7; 2.29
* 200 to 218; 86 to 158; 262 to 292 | 0.8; 2.48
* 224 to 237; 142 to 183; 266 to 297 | 3.2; 2.46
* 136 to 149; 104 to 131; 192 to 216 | 0.2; 2.42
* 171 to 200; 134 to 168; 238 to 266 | -3.0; 2.18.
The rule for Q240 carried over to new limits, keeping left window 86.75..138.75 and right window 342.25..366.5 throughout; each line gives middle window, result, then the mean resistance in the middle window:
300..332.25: 9.2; 1.84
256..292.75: 1.2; 2.47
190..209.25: 1.0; 2.38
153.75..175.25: 0.7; 2.41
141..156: 0.6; 2.38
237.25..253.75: 8.0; 1.31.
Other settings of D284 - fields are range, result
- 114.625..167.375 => 2.42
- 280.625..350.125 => 2.15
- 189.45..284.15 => 2.12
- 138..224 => 2.38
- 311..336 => 1.58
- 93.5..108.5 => 2.47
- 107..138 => 2.44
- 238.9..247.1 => 1.07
